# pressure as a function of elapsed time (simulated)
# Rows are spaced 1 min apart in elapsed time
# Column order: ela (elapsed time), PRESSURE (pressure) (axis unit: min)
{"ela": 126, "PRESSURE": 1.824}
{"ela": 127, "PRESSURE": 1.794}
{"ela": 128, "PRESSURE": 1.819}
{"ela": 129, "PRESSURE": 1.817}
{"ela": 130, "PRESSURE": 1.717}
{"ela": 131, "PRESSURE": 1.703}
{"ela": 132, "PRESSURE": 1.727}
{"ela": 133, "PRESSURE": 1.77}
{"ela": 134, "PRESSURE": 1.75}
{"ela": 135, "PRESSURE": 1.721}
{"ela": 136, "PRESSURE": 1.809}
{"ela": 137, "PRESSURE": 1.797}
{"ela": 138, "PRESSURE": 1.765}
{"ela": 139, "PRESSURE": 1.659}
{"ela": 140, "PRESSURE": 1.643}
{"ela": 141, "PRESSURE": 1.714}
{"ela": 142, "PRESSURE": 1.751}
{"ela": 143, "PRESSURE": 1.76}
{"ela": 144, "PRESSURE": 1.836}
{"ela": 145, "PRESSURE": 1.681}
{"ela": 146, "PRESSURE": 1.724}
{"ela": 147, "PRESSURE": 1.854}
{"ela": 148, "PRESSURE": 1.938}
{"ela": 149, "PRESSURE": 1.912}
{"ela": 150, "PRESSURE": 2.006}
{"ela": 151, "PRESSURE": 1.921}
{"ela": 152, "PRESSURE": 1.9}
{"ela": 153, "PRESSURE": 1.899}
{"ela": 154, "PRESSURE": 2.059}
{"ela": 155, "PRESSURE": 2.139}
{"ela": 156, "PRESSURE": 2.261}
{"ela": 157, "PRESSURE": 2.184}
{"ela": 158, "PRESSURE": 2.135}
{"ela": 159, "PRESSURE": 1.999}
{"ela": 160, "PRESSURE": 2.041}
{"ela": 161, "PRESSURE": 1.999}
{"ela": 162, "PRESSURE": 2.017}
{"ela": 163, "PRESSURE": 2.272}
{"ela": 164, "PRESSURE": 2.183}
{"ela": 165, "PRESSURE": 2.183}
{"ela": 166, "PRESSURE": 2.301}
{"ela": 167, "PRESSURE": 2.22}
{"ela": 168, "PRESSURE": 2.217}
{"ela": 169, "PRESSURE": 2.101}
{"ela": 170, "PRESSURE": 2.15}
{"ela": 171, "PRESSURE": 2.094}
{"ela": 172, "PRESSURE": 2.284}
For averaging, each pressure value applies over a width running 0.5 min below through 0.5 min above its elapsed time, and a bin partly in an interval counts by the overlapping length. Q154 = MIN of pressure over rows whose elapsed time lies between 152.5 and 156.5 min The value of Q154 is 1.899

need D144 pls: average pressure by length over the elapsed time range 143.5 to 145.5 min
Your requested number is 1.76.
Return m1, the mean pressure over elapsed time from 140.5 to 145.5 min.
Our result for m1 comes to 1.75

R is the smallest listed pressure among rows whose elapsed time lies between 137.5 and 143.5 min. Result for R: 1.643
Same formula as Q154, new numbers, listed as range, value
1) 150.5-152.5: 1.9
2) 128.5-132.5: 1.703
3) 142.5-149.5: 1.681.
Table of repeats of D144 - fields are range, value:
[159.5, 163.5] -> 2.08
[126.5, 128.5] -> 1.81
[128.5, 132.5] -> 1.74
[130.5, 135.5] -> 1.73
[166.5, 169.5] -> 2.18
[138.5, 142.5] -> 1.69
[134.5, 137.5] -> 1.78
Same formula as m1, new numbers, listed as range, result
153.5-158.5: 2.16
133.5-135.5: 1.74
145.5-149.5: 1.86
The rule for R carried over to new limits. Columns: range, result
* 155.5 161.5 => 1.999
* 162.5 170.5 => 2.101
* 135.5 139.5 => 1.659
